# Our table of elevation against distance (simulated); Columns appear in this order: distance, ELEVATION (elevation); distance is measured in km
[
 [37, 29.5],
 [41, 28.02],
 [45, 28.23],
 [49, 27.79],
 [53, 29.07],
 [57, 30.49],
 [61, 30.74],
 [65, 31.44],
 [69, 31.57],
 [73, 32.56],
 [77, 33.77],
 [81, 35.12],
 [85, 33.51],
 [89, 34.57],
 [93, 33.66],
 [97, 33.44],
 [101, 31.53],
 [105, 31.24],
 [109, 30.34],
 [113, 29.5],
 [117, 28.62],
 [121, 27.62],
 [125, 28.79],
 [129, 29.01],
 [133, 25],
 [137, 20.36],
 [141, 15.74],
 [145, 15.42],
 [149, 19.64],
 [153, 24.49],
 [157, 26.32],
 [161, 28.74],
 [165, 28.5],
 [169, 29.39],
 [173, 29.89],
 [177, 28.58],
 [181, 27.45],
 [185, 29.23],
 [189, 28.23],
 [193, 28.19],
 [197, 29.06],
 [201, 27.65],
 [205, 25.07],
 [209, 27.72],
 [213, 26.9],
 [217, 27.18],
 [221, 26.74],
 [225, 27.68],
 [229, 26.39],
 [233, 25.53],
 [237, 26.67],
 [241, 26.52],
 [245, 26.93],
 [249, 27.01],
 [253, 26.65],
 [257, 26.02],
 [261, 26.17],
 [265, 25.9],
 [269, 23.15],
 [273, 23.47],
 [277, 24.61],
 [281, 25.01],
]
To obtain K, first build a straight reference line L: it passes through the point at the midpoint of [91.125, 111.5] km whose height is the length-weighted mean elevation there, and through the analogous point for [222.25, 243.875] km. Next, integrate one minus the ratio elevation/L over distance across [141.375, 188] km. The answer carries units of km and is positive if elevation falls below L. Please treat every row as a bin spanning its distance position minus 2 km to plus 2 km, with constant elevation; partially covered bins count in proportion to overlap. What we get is 5.5 km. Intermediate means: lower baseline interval 32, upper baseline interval 26.6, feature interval 25.8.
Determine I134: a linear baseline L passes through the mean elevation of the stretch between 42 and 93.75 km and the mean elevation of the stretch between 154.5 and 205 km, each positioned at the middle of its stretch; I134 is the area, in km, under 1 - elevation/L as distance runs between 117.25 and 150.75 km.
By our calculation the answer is 7.5 km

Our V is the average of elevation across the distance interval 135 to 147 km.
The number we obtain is 17.2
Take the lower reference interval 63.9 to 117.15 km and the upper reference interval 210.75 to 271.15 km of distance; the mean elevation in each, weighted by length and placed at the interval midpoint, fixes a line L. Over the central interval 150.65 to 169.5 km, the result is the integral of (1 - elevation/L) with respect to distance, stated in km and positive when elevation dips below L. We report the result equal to 1.5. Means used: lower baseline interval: 32.3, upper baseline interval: 26.4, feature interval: 27.2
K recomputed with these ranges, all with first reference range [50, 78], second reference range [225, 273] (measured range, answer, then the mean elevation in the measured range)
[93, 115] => -1.0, 31.4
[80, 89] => -1.1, 34.3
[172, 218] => -0.6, 27.9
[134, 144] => 3.6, 18.5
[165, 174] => -0.4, 29.4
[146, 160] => 2.6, 23.3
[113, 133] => 0.9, 28.3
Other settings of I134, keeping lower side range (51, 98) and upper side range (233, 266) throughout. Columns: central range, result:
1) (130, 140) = 2.6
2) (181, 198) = 0.0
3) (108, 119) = 0.6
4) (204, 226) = 0.6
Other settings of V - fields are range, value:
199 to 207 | 26.4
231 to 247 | 26.4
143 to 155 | 19.8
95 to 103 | 32.5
